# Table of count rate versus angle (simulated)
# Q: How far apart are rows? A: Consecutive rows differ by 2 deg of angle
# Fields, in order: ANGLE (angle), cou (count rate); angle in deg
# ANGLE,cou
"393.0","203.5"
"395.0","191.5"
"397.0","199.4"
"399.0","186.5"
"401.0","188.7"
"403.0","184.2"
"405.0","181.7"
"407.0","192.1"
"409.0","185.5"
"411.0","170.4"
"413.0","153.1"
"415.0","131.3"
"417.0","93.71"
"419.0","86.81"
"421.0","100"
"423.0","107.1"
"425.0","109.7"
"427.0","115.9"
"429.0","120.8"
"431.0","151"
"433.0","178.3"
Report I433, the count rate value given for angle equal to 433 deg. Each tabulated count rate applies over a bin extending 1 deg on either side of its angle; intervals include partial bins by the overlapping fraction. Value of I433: 178.3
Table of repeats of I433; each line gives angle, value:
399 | 186.5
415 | 131.3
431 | 151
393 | 203.5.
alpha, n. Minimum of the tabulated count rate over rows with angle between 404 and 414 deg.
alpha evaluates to 153.1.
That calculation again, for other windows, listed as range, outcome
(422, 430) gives 107.1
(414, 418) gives 93.71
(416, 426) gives 86.81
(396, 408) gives 181.7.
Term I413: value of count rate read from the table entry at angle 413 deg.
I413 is 153.1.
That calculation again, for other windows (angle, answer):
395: 191.5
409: 185.5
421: 100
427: 115.9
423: 107.1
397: 199.4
